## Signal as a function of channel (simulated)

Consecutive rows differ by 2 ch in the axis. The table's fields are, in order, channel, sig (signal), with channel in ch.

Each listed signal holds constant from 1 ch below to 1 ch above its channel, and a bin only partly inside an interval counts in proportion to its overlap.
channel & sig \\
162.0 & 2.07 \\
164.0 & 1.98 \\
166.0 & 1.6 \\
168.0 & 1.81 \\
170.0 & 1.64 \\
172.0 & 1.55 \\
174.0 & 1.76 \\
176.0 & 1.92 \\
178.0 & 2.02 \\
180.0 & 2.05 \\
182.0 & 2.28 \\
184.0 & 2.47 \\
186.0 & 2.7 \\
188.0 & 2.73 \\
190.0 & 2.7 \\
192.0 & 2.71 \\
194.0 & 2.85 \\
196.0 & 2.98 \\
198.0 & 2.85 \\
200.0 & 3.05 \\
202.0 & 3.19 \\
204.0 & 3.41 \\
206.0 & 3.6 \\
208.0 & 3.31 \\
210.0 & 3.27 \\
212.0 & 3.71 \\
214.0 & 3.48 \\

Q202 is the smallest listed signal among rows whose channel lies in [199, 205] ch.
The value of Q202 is 3.05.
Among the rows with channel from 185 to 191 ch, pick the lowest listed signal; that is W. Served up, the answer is 2.7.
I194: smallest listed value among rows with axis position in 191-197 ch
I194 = 2.71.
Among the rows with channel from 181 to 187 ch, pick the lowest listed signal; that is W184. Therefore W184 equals 2.28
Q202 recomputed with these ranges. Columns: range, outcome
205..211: 3.27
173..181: 1.76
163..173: 1.55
